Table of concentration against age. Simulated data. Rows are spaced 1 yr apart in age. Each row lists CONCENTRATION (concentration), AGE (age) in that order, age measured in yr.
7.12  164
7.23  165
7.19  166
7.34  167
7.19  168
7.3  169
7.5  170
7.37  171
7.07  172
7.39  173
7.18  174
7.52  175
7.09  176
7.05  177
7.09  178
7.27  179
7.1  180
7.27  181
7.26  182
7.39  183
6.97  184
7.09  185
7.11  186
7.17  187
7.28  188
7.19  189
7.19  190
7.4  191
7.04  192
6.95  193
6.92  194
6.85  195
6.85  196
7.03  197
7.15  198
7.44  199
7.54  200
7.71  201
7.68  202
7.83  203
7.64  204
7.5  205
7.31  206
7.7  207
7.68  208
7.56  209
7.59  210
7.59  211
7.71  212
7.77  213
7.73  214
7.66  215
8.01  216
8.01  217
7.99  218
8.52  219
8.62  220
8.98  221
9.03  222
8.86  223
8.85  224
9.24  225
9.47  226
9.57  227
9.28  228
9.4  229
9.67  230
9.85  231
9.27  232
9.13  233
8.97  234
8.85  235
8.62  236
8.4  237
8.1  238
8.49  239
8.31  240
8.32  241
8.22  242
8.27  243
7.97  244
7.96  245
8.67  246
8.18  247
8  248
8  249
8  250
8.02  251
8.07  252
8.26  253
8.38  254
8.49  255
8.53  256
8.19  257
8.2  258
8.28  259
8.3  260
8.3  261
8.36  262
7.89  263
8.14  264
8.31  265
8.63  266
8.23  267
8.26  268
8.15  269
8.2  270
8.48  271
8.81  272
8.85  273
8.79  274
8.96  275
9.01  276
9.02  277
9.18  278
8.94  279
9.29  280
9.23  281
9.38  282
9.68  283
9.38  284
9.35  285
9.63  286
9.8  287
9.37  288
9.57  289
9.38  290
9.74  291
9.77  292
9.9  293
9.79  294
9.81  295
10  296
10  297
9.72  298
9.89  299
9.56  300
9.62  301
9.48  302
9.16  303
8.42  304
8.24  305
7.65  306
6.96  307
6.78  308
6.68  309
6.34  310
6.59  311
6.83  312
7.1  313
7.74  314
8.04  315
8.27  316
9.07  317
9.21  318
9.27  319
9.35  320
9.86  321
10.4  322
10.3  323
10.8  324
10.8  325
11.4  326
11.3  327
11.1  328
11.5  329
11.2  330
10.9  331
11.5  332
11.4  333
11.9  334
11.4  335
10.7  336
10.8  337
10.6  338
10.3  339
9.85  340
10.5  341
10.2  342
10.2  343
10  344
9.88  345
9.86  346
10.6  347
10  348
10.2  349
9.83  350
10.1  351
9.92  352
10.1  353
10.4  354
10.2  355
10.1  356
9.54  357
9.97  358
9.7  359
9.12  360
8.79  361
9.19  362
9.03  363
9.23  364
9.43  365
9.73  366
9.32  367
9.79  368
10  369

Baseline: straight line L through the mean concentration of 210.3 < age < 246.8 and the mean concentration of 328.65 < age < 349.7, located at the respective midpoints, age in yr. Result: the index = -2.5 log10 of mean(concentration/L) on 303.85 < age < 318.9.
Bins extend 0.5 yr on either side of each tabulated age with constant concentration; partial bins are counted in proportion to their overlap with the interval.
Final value 0.308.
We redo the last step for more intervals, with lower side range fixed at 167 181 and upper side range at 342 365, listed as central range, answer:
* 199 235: -0.07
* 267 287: -0.03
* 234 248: -0.02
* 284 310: -0.01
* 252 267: 0.02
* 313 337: -0.09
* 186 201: 0.05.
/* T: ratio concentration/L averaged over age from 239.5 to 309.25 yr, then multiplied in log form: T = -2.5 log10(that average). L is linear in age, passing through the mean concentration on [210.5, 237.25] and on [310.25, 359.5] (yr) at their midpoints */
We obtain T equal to 0.07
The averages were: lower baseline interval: 8.71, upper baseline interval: 10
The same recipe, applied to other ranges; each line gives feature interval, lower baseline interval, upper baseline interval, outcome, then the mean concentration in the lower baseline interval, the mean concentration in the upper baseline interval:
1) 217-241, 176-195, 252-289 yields -0.122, 7.14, 8.73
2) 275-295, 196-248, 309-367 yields -0.038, 8.28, 9.82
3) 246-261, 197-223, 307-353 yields 0.041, 7.84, 9.76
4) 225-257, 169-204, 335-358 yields -0.048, 7.24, 10.2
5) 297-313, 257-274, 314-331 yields 0.168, 8.35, 10.1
